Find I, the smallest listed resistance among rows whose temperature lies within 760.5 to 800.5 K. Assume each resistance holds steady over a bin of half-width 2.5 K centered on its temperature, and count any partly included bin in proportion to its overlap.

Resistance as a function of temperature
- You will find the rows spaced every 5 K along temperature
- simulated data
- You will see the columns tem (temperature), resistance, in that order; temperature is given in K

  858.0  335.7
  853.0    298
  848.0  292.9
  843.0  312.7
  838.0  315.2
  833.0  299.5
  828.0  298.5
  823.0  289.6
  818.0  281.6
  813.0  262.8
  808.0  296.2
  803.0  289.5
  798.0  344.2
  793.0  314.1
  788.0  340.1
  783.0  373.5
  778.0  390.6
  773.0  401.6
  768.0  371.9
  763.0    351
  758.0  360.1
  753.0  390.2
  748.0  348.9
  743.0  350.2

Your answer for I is 314.1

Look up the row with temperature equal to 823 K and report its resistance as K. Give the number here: 289.6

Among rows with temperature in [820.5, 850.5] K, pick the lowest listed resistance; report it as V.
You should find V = 289.6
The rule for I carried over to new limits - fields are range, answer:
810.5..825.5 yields 262.8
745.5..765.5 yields 348.9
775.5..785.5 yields 373.5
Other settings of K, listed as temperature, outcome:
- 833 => 299.5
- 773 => 401.6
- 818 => 281.6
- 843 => 312.7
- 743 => 350.2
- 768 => 371.9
